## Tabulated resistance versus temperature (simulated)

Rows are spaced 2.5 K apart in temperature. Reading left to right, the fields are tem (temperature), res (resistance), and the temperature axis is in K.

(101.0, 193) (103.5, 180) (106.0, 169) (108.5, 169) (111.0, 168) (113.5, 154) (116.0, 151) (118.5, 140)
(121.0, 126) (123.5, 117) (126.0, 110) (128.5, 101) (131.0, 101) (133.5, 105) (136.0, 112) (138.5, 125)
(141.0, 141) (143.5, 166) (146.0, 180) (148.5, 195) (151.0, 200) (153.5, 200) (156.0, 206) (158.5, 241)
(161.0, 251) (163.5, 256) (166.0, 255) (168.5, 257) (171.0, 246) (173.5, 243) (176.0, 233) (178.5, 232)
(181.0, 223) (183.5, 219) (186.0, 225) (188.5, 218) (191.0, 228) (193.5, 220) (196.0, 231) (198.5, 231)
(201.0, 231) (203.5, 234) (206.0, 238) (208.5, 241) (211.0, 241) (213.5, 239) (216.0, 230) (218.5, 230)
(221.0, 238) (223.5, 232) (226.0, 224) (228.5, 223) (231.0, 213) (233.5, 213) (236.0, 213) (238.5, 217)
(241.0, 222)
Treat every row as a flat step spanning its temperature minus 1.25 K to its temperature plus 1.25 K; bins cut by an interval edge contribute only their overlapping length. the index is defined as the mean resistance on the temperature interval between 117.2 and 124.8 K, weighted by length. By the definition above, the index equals 128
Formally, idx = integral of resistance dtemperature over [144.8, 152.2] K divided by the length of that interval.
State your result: 192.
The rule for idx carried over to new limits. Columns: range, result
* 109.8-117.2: 158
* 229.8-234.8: 213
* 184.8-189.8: 222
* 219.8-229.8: 229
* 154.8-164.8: 239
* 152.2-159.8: 216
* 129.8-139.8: 111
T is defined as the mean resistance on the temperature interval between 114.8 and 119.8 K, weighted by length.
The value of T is 145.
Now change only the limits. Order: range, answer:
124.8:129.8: 105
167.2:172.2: 252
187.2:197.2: 224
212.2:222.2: 234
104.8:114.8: 165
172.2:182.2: 233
